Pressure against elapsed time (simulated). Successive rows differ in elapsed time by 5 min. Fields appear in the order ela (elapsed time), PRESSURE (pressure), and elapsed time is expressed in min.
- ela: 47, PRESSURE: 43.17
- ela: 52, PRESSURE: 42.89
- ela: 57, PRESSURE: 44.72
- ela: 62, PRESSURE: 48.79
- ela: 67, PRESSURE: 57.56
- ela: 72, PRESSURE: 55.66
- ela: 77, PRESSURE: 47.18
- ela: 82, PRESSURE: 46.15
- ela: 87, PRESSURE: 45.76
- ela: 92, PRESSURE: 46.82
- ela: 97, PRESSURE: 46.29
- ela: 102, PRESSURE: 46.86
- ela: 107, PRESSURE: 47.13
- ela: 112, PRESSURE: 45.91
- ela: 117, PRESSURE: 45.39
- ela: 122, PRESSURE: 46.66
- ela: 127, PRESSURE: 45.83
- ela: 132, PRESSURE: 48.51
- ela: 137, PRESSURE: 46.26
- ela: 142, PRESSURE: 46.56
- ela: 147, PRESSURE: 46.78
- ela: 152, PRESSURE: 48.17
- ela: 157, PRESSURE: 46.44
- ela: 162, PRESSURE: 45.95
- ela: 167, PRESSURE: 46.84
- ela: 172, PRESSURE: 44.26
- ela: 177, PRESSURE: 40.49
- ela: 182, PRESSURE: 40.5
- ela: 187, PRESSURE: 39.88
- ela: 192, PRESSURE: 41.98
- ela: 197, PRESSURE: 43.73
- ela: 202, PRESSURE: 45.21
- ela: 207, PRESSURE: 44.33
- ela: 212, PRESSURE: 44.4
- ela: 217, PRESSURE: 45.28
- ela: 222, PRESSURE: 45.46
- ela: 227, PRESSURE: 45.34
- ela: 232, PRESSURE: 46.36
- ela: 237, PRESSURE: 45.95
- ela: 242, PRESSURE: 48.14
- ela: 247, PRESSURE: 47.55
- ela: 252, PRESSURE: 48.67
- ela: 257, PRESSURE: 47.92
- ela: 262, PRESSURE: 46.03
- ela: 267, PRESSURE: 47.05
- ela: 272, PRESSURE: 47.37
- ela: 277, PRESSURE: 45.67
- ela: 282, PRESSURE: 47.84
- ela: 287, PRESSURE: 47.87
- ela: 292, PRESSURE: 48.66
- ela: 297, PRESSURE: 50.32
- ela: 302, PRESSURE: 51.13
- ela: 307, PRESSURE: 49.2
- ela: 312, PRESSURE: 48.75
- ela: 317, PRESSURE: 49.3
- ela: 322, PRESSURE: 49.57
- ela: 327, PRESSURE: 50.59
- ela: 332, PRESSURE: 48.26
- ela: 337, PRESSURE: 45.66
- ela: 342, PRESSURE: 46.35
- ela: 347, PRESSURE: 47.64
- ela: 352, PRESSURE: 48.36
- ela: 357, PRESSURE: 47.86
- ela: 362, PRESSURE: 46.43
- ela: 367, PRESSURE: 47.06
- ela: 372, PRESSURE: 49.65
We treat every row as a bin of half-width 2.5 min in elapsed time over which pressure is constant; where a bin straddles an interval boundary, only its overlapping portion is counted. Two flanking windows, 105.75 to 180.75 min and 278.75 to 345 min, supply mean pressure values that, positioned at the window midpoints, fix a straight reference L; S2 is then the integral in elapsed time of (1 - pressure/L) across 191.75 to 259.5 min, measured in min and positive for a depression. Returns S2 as 2.07 min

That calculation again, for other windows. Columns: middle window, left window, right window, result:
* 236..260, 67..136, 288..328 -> 0.6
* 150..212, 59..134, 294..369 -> 5.4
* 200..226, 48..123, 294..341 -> 1.8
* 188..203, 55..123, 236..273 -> 1.4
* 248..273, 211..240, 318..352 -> -0.6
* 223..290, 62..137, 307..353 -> 1.6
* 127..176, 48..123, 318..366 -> 1.2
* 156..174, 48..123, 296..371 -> 0.7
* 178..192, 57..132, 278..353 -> 2.2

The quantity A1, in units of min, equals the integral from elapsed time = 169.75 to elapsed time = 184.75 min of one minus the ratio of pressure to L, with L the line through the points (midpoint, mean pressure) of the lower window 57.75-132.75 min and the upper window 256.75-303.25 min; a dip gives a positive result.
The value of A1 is 2.0 min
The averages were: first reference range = 47.9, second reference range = 47.9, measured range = 41.7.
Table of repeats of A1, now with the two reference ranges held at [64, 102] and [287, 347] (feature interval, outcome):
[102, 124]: 1.3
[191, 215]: 2.4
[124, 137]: 0.6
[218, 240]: 1.4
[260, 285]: 1.0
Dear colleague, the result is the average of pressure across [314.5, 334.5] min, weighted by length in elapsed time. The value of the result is 49.4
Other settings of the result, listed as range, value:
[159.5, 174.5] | 45.7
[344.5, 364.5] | 47.6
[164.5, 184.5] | 43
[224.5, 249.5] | 46.7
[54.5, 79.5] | 50.8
